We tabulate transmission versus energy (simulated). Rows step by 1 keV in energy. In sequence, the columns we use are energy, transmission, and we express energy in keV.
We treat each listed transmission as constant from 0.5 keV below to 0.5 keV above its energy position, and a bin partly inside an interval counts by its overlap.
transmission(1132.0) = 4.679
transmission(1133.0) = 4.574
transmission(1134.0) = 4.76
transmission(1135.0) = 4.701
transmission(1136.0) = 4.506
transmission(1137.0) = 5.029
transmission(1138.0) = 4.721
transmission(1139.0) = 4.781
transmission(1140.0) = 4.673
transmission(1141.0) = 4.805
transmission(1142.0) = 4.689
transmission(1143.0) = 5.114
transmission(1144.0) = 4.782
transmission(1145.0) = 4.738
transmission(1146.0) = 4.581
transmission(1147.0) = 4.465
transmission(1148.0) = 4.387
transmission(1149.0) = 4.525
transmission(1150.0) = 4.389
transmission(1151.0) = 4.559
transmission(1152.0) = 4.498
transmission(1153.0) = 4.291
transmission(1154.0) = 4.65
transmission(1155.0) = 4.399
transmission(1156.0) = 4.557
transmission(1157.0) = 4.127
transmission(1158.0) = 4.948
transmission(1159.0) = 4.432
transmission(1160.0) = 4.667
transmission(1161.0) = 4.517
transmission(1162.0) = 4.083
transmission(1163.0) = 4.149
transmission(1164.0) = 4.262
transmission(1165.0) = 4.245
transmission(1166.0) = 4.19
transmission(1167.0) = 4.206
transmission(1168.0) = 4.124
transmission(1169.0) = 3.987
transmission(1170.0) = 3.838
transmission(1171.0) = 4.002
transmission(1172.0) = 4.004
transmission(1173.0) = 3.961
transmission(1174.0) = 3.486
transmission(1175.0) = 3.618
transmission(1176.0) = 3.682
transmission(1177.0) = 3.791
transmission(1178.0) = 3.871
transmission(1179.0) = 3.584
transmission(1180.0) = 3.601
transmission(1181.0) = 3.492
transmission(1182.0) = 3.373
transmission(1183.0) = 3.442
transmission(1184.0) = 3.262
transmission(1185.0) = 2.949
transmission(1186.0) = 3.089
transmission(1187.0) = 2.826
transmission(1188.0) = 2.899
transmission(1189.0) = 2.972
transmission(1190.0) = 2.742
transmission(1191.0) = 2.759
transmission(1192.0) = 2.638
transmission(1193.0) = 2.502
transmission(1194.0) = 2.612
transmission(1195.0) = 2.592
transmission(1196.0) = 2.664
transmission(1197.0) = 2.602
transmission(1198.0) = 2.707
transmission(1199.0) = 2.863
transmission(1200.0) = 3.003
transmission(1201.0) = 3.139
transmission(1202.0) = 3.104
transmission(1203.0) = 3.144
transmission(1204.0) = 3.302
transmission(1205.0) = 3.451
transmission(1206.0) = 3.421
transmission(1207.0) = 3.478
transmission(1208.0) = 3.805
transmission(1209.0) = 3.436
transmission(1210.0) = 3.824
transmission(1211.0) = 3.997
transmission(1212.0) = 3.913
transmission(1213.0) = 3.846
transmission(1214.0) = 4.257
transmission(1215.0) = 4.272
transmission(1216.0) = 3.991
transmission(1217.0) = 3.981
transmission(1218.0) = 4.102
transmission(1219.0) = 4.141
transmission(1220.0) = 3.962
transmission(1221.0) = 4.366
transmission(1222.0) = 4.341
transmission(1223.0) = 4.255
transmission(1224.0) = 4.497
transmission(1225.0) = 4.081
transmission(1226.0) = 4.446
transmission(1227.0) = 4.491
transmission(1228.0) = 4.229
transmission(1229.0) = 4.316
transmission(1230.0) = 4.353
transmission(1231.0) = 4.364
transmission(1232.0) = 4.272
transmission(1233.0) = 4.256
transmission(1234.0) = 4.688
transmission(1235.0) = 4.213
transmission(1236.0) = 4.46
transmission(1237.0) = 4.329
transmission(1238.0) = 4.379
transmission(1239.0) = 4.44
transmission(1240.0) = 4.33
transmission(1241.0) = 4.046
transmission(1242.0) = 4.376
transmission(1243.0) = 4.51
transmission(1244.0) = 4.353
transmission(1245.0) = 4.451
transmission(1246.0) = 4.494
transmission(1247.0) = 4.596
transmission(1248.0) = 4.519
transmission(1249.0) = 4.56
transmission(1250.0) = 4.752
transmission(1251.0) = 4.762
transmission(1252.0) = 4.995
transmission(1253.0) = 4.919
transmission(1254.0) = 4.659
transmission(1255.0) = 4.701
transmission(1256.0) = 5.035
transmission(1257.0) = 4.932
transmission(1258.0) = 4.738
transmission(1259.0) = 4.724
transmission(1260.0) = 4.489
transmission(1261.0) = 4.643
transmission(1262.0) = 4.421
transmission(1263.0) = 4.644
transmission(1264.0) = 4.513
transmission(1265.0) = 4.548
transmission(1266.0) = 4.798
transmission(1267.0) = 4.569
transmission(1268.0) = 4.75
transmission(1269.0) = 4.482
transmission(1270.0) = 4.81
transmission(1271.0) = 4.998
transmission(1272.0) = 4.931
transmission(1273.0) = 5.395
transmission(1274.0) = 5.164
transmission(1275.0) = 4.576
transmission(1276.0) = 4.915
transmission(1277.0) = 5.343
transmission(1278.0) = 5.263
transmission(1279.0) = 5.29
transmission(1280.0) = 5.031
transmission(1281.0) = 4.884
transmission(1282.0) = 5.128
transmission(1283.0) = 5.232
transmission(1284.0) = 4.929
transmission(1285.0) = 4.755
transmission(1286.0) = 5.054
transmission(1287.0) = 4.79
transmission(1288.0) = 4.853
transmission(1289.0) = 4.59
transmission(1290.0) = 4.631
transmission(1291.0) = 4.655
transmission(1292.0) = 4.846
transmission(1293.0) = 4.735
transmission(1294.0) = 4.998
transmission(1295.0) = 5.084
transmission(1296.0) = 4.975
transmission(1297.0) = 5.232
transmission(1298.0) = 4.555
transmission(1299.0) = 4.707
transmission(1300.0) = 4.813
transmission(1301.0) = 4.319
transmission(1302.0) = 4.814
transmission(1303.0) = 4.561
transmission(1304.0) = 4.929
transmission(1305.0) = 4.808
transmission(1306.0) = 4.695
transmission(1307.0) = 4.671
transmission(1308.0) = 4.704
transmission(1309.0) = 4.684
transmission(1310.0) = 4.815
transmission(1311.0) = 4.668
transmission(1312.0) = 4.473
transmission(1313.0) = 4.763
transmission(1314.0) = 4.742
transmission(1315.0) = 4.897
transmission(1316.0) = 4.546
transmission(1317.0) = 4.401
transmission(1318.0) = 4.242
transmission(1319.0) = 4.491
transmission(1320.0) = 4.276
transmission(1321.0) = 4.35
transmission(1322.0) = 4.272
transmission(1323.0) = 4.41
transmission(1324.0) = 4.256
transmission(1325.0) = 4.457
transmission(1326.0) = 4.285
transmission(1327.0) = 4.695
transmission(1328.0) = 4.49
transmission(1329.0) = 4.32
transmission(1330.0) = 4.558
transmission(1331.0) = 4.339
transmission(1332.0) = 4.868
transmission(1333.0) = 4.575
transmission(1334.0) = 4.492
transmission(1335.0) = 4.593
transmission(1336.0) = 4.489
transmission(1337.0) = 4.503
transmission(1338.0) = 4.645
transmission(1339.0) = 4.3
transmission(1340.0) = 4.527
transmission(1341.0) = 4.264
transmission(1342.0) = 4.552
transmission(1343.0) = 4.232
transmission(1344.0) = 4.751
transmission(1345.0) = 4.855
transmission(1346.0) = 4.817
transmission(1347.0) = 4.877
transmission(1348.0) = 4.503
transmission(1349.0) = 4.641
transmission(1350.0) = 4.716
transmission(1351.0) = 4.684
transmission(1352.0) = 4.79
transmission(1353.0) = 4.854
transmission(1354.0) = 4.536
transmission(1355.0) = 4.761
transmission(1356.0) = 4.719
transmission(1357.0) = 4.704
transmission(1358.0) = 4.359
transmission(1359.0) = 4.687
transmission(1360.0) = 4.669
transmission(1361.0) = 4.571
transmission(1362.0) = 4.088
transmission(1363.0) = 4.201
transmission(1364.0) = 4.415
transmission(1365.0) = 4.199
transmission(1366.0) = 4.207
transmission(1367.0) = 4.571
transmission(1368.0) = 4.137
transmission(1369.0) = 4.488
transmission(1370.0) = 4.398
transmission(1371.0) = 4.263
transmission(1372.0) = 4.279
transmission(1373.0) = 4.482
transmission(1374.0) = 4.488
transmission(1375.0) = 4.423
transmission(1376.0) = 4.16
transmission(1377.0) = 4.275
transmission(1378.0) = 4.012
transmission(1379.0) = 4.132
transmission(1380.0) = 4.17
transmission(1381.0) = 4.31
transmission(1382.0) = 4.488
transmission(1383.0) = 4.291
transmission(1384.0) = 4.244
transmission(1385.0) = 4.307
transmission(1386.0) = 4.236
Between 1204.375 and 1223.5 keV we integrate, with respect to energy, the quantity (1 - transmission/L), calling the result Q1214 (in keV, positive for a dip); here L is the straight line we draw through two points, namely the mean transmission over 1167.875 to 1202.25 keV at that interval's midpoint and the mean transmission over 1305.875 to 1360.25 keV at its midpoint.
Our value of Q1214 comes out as -2.3 keV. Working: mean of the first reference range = 3.24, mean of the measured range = 3.93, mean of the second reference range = 4.57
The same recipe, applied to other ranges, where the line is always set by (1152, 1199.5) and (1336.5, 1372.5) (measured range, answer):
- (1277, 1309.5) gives -5.0 keV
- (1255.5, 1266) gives -1.6 keV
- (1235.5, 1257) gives -3.1 keV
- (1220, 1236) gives -1.8 keV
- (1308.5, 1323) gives -0.7 keV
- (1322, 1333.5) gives -0.2 keV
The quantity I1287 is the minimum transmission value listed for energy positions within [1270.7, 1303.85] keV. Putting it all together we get 4.319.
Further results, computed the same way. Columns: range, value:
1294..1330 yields 4.242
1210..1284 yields 3.824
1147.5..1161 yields 4.127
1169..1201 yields 2.502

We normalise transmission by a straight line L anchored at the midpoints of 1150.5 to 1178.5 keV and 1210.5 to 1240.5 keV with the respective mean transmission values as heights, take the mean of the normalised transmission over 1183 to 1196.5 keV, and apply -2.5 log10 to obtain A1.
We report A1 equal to 0.43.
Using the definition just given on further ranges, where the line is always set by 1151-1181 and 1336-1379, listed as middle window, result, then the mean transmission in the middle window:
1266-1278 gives -0.138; 4.91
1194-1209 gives 0.333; 3.09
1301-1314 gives -0.074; 4.7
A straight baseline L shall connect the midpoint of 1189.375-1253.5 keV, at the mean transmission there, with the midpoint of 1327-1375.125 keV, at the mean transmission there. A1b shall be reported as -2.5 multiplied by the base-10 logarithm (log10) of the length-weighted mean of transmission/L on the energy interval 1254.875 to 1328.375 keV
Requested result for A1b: -0.12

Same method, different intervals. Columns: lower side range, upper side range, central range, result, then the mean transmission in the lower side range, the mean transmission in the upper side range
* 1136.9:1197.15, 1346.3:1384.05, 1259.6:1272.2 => -0.12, 3.93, 4.45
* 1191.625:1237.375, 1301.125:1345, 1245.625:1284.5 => -0.17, 3.76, 4.55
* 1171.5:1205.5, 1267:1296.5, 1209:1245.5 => -0.09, 3.17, 4.93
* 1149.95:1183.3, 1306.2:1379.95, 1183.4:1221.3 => 0.25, 4.09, 4.5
